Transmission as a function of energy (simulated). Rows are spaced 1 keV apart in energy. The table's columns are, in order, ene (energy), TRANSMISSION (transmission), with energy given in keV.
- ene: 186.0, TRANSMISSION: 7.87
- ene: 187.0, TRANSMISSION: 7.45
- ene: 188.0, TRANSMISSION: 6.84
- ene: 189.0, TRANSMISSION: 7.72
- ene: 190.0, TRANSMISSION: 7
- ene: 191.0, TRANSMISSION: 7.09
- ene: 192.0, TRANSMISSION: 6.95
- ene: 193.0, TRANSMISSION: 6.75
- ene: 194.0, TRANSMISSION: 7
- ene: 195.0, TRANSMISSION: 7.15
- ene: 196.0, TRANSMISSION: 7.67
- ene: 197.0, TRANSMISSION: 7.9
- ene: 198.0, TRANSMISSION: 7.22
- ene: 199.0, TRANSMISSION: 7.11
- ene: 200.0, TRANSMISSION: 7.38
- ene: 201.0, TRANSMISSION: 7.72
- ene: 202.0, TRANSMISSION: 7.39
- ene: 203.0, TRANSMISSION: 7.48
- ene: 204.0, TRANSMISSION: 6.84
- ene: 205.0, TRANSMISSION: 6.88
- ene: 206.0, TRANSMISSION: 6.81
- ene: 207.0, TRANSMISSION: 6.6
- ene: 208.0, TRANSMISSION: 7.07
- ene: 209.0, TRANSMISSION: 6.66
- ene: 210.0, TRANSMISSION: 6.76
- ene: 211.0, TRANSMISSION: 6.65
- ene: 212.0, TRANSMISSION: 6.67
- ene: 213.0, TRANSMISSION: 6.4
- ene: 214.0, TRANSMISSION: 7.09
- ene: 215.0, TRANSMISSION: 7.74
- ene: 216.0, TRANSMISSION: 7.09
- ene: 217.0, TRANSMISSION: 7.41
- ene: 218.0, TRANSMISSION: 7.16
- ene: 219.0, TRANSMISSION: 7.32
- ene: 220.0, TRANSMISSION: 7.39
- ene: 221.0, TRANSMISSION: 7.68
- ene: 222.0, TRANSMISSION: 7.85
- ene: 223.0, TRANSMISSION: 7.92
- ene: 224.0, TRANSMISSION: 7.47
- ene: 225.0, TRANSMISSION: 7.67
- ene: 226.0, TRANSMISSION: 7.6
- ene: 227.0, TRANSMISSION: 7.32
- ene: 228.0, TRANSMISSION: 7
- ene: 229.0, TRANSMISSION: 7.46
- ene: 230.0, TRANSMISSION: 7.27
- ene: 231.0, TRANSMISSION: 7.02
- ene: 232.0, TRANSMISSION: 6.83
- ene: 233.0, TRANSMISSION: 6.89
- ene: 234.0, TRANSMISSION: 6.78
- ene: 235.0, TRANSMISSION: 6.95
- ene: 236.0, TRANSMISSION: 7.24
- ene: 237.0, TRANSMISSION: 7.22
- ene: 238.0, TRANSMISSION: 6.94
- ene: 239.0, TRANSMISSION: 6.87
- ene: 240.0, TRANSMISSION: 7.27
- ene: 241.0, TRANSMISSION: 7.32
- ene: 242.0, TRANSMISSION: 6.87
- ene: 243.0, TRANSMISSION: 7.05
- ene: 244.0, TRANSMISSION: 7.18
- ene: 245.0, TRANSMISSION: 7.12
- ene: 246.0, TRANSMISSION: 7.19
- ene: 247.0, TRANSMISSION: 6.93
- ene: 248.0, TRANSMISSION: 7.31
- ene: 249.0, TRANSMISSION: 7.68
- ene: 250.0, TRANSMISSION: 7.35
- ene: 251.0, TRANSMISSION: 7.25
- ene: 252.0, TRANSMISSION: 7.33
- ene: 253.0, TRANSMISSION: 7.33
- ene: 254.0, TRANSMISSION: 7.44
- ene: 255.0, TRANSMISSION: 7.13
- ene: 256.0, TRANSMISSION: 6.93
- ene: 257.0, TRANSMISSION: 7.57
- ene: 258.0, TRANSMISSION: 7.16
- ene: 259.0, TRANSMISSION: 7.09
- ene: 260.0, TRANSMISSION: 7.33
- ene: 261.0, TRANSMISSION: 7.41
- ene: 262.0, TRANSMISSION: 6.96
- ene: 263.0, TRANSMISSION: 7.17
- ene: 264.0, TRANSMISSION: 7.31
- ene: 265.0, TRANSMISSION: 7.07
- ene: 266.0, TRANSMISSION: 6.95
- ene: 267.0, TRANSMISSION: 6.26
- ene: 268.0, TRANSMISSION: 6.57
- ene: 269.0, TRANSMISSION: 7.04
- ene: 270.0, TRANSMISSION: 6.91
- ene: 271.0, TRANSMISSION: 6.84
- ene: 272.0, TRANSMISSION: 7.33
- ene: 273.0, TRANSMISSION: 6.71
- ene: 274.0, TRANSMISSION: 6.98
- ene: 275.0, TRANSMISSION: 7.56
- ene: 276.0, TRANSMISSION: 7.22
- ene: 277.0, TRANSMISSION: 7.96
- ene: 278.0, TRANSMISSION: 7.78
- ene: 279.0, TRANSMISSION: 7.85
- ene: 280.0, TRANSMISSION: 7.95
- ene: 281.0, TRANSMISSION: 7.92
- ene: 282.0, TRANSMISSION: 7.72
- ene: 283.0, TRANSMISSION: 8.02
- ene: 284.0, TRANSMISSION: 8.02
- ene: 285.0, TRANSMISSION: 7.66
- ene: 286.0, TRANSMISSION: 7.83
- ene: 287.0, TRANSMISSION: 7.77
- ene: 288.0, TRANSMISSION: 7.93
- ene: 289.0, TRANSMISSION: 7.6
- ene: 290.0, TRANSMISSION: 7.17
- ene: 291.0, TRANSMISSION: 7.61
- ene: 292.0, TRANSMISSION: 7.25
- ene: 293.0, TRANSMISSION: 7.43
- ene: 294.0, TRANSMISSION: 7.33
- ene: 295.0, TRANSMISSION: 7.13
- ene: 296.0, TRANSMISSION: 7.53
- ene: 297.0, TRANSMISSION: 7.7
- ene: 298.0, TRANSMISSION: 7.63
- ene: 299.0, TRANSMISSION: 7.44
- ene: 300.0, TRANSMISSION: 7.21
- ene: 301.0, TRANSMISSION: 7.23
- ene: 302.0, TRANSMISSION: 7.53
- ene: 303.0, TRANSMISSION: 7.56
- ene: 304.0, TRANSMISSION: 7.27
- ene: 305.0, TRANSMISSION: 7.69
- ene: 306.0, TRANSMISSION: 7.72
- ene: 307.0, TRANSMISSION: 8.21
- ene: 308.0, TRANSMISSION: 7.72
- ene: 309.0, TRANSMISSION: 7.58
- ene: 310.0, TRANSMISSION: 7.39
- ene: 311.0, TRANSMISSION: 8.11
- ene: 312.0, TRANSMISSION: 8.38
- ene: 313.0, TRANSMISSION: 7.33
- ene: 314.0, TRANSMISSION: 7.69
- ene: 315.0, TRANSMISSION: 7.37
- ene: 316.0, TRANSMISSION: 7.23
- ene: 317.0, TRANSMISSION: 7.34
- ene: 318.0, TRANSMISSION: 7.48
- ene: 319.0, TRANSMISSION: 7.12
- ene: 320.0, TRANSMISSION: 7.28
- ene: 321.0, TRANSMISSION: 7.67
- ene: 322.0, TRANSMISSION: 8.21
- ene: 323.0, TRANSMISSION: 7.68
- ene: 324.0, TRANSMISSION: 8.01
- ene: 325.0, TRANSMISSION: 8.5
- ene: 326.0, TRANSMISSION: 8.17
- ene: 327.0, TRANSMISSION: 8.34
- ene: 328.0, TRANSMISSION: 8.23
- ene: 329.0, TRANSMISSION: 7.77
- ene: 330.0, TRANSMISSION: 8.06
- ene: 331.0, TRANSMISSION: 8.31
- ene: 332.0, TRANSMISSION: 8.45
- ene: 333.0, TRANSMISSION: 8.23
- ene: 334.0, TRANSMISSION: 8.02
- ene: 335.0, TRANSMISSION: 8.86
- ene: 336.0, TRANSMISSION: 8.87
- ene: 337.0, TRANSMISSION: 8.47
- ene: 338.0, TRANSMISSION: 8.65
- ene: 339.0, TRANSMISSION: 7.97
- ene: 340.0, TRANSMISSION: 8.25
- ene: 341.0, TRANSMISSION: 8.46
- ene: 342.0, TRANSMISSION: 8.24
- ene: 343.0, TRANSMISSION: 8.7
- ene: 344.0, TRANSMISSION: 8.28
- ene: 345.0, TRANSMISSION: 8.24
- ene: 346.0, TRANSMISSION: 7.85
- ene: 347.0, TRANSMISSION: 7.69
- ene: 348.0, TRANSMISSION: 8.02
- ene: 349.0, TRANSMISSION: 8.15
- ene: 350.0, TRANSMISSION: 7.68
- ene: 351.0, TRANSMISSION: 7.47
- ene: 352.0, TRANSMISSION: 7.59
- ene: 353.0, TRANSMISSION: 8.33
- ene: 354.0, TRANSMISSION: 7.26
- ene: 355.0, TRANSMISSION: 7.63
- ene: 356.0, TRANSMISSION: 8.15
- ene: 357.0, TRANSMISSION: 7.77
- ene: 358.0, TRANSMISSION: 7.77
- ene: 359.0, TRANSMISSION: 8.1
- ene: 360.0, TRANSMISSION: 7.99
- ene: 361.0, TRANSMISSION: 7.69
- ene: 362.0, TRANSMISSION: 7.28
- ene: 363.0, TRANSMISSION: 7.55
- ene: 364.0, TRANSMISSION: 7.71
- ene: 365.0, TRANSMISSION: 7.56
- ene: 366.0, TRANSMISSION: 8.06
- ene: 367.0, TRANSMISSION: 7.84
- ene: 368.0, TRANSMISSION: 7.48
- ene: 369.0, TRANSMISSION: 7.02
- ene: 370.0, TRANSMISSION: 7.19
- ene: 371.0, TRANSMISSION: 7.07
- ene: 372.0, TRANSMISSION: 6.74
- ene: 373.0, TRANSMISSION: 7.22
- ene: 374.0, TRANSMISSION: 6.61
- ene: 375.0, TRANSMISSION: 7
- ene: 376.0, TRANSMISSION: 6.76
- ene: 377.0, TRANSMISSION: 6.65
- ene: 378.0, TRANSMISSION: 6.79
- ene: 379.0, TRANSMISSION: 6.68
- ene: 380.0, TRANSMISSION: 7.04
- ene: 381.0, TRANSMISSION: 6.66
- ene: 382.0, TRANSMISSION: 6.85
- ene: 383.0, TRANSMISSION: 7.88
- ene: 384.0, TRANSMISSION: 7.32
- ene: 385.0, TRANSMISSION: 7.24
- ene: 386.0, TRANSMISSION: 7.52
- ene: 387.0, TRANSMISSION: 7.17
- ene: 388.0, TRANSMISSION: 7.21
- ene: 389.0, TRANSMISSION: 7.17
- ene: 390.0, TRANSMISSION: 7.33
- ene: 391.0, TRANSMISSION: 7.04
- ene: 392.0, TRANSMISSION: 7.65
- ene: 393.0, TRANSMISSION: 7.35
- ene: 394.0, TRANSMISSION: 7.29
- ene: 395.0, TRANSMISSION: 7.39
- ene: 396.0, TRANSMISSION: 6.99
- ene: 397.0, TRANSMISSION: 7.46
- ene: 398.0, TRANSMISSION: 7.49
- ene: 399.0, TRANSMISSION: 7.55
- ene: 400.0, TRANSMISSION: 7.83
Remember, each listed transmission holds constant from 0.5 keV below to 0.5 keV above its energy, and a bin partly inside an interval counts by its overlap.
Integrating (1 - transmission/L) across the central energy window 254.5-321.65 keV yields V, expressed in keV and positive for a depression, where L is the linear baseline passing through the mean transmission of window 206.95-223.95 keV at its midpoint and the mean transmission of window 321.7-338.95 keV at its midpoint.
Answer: 3.72 keV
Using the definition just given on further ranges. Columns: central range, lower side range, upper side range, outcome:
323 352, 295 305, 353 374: -2.6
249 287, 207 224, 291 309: 0.3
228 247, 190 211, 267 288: 0.5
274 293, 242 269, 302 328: -0.7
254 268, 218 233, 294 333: 0.8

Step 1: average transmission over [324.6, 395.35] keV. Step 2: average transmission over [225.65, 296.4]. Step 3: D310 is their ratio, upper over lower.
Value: 1.06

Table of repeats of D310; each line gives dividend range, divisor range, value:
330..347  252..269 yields 1.17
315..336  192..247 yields 1.11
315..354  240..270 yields 1.12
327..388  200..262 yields 1.07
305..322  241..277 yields 1.07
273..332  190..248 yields 1.07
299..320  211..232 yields 1.03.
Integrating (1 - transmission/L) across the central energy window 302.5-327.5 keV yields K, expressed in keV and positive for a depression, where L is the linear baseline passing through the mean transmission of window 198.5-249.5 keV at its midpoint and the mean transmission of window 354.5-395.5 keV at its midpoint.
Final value -1.6 keV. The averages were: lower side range 7.17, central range 7.72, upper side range 7.33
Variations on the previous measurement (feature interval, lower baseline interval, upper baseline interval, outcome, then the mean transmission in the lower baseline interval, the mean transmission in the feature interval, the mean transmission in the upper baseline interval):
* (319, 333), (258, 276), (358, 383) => -1.69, 7.04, 8.03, 7.25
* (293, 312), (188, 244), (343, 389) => -0.59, 7.17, 7.57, 7.47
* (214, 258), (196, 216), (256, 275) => -1.20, 7.09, 7.26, 7.05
